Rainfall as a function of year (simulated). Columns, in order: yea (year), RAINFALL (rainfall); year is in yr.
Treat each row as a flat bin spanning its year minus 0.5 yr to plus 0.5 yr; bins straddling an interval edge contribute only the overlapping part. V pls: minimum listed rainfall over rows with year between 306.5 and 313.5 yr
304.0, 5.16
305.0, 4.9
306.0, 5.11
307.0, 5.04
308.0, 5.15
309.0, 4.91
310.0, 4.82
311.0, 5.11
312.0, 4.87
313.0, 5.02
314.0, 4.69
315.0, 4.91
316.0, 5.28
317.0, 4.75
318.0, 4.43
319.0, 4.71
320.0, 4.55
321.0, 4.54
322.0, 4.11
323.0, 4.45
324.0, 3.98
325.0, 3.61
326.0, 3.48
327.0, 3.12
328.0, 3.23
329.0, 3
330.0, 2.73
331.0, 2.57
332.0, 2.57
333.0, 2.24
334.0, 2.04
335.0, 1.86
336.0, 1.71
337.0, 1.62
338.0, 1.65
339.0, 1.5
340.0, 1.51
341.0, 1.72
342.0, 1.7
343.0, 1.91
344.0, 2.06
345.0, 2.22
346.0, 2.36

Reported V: 4.82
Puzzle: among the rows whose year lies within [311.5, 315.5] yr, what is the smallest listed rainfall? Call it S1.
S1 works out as 4.69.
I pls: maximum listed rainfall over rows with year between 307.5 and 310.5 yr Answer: 5.15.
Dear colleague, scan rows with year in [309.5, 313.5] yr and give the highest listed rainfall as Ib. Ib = 5.11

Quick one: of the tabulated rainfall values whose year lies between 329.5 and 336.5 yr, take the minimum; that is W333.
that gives 1.71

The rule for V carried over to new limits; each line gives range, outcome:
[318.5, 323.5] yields 4.11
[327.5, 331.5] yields 2.57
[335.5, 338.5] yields 1.62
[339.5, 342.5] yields 1.51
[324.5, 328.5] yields 3.12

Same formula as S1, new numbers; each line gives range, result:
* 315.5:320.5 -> 4.43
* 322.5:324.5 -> 3.98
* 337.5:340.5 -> 1.5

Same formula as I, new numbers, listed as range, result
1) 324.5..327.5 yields 3.61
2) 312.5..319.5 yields 5.28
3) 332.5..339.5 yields 2.24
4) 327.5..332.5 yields 3.23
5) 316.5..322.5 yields 4.75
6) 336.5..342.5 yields 1.72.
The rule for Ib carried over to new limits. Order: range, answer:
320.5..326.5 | 4.54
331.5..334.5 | 2.57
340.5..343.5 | 1.91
